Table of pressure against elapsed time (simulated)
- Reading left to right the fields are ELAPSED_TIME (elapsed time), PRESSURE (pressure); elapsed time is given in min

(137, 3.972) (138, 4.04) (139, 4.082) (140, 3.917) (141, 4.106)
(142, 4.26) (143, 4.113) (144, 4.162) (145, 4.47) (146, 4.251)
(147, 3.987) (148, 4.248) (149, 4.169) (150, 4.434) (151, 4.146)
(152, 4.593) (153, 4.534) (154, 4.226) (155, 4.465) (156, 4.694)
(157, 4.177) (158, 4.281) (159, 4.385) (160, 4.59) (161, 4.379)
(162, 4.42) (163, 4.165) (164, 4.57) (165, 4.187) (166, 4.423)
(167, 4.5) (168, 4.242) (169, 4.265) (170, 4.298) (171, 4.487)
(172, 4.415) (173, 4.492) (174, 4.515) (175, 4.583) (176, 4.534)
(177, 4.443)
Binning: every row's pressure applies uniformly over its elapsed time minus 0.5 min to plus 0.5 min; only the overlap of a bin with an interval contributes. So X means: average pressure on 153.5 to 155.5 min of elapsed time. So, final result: 4.35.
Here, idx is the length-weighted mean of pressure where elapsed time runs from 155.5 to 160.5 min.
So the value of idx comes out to 4.43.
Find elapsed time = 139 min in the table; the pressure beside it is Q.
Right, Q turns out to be 4.082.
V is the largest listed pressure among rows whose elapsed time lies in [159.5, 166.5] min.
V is 4.59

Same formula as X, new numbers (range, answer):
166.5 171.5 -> 4.36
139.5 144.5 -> 4.11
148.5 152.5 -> 4.34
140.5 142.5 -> 4.18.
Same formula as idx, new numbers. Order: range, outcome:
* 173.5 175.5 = 4.55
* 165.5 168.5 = 4.39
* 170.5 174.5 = 4.48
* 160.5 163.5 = 4.32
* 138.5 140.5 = 4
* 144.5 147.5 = 4.24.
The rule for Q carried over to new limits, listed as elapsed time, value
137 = 3.972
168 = 4.242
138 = 4.04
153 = 4.534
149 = 4.169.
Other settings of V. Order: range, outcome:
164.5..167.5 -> 4.5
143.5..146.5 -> 4.47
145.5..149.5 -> 4.251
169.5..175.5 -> 4.583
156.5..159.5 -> 4.385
